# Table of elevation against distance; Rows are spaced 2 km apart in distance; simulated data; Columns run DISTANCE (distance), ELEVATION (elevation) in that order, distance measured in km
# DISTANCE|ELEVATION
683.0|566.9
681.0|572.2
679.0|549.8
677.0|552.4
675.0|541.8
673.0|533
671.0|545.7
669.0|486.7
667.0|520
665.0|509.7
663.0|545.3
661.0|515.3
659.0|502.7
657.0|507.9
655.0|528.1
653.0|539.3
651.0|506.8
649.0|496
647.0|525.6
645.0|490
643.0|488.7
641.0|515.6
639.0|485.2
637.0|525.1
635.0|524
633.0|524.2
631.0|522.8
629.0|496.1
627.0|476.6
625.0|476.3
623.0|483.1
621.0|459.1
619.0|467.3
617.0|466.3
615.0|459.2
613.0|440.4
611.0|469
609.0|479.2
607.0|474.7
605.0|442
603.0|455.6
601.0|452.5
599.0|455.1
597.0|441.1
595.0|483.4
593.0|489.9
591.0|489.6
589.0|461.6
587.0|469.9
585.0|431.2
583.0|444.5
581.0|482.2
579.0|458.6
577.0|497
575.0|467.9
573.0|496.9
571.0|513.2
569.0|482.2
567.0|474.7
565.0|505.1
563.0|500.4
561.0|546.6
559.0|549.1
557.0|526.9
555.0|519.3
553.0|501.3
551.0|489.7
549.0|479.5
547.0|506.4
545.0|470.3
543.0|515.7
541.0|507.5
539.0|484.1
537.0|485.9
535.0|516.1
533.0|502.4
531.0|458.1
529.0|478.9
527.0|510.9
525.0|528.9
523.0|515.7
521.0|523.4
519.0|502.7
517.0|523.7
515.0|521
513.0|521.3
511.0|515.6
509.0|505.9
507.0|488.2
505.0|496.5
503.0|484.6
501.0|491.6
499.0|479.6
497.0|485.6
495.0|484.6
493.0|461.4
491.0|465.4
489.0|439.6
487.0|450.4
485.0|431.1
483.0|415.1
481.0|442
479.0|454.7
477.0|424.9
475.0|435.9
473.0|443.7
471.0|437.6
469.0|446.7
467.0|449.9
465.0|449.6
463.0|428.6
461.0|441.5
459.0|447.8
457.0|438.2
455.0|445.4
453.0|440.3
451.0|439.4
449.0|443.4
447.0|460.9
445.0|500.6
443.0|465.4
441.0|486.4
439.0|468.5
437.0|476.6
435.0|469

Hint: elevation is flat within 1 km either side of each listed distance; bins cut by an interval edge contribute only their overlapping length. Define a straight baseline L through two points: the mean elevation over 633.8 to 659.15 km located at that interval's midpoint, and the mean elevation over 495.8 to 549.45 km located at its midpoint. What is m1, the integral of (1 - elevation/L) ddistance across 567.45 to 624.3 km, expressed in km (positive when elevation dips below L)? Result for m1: 4.3 km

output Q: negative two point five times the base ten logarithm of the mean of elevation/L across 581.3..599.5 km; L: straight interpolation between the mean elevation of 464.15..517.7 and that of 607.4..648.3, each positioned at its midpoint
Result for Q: 0.04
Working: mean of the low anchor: 468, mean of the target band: 464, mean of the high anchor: 489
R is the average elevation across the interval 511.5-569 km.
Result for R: 506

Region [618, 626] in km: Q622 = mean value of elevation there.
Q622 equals 471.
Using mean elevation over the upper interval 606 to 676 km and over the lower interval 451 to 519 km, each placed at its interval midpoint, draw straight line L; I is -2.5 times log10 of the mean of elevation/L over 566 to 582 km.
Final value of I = 0.00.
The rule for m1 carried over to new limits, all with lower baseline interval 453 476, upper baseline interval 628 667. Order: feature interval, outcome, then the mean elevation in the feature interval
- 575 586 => 0.54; 463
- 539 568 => -1.77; 506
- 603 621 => 1.36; 462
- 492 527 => -3.22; 502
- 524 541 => -1.01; 496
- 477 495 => 0.18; 446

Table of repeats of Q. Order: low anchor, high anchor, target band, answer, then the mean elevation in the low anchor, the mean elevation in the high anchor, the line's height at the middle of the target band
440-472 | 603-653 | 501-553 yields -0.08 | 451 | 488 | 466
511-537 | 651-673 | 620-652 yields 0.04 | 508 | 520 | 518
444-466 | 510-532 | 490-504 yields 0.02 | 449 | 509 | 487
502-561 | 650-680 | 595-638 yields 0.09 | 505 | 526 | 518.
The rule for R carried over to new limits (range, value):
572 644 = 476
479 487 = 435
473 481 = 440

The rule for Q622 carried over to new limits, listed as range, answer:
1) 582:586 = 438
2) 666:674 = 521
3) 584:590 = 454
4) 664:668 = 515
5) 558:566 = 525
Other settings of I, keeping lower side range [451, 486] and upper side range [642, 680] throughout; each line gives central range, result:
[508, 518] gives -0.13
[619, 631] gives 0.05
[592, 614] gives 0.08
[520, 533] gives -0.09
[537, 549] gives -0.05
